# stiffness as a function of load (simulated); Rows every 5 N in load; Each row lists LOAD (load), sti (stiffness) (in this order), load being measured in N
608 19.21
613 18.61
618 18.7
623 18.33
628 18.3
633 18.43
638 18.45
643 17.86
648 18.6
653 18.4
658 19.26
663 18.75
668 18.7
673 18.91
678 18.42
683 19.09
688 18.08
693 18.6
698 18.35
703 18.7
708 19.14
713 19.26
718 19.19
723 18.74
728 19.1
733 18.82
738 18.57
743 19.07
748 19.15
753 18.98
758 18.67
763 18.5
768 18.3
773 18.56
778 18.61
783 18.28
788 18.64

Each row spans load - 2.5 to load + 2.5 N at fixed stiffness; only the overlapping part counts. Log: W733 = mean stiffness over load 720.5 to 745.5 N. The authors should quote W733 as 18.9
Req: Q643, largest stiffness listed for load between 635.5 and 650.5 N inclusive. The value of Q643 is 18.6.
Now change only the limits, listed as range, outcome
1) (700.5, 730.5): 19.26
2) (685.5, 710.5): 19.14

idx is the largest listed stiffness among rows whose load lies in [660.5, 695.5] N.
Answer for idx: 19.09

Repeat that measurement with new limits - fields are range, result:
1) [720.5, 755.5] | 19.15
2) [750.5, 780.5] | 18.98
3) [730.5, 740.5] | 18.82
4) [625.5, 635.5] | 18.43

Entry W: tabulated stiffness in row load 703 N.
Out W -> 18.7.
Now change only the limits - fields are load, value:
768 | 18.3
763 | 18.5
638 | 18.45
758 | 18.67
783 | 18.28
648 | 18.6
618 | 18.7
